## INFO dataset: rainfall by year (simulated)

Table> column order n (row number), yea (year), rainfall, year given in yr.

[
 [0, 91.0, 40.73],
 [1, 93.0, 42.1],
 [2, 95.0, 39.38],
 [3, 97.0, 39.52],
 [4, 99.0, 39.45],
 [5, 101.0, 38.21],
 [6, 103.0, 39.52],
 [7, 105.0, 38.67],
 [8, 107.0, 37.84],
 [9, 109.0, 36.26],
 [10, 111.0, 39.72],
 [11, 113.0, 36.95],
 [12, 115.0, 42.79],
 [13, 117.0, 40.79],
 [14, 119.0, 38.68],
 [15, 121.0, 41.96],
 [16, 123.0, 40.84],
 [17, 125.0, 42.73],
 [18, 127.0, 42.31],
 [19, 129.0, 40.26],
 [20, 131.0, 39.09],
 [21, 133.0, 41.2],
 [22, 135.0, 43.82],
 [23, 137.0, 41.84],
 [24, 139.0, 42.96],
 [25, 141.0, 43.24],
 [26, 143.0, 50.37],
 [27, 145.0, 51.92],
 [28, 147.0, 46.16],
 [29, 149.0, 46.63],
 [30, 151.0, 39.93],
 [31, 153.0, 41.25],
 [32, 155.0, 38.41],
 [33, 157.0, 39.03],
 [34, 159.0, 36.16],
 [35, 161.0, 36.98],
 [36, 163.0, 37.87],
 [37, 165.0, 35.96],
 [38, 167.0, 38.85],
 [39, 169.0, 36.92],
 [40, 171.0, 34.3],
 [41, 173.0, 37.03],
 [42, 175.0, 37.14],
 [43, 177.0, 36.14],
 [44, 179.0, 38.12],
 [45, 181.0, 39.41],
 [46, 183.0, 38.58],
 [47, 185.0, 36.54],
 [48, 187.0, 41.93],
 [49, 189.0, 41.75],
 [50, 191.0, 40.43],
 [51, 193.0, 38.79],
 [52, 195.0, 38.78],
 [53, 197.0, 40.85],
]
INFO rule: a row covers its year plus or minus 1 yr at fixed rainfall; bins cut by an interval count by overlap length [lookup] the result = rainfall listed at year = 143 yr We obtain 50.37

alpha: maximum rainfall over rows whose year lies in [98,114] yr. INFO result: 39.72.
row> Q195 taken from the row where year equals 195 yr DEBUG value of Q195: 38.78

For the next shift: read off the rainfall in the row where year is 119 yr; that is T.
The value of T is 38.68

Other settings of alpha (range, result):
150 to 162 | 41.25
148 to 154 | 46.63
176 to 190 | 41.93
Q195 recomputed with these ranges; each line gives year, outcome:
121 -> 41.96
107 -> 37.84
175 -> 37.14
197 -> 40.85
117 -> 40.79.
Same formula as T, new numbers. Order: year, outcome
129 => 40.26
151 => 39.93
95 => 39.38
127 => 42.31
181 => 39.41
